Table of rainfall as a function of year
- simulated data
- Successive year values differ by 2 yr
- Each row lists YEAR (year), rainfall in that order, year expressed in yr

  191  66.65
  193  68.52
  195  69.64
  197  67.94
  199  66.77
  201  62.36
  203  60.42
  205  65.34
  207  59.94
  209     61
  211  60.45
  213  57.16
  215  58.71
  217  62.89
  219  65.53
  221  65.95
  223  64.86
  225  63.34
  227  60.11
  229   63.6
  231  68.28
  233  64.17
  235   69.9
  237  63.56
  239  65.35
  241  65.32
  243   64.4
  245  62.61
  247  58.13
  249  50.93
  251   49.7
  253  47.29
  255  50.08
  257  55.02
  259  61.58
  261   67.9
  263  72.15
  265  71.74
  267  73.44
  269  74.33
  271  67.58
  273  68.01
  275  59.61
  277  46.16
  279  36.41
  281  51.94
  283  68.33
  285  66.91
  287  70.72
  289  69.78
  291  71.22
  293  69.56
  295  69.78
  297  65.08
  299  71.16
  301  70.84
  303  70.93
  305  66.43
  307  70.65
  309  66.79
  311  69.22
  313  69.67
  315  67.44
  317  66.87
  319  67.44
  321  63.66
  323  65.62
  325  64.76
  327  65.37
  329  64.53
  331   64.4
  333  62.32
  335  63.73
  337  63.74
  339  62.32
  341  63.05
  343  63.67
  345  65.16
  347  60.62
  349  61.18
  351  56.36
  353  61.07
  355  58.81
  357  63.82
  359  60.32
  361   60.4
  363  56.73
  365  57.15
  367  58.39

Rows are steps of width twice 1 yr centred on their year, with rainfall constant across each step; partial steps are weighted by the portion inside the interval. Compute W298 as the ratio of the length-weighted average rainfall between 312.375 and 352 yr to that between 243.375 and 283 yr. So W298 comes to 1.1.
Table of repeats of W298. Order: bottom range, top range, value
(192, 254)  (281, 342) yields 1.07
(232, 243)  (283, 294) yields 1.06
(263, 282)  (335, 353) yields 1.01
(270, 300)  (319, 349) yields 1.01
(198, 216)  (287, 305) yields 1.14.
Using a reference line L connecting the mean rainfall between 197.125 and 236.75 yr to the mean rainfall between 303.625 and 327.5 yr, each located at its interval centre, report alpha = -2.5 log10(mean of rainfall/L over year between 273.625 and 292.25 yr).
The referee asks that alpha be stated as 0.09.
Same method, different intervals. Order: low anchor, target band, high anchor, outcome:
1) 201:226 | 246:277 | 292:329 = 0.06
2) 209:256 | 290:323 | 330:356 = -0.11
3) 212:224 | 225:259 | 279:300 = 0.06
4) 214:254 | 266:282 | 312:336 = 0.06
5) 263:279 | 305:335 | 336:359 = -0.06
